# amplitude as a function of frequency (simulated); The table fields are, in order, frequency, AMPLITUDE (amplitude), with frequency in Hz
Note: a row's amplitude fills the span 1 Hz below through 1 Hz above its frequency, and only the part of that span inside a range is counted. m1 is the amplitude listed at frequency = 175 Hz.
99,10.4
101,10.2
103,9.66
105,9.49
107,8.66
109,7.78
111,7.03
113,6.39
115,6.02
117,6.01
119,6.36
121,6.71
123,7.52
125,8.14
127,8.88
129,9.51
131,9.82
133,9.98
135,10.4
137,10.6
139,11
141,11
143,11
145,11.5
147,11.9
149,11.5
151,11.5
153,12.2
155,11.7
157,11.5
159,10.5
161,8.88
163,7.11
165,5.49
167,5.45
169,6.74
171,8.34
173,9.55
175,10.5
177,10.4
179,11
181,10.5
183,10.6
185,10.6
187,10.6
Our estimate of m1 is 10.5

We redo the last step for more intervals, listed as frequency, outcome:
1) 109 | 7.78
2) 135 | 10.4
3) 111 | 7.03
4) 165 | 5.49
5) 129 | 9.51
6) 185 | 10.6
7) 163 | 7.11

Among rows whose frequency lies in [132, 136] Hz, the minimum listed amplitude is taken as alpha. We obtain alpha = 9.98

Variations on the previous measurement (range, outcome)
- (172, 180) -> 9.55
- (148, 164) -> 7.11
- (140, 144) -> 11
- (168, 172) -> 6.74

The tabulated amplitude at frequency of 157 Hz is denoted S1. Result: 11.5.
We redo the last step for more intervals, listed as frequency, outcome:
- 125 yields 8.14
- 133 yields 9.98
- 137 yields 10.6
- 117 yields 6.01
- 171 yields 8.34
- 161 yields 8.88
